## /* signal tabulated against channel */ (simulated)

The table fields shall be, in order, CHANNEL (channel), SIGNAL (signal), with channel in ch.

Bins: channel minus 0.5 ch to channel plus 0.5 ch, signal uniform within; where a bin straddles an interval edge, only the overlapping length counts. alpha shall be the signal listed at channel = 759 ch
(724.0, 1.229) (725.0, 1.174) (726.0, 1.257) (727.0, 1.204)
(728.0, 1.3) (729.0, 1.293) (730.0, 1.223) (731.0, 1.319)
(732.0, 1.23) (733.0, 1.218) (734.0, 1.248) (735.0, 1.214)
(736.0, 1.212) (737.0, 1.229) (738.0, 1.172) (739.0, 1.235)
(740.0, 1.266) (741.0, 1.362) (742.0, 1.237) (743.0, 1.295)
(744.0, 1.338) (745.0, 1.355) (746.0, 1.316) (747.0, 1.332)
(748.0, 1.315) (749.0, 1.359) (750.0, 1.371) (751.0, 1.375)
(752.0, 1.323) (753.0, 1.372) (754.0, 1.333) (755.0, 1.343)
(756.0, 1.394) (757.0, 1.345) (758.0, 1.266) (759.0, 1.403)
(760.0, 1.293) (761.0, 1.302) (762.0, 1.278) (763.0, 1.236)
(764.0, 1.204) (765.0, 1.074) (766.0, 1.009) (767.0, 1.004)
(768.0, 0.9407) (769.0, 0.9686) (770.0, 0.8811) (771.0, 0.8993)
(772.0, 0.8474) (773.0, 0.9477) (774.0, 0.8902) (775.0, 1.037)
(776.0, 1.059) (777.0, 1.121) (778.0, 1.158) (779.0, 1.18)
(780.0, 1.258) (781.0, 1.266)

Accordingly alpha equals 1.403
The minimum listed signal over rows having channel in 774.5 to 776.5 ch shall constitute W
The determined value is 1.037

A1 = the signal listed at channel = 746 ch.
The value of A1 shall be 1.316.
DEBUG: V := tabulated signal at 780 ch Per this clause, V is 1.258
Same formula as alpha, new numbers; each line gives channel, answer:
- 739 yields 1.235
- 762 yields 1.278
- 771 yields 0.8993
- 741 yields 1.362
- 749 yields 1.359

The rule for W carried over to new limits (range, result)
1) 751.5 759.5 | 1.266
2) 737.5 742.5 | 1.172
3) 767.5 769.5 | 0.9407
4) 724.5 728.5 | 1.174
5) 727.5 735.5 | 1.214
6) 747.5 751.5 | 1.315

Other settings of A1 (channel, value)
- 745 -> 1.355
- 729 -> 1.293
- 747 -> 1.332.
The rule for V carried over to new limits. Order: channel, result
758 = 1.266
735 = 1.214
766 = 1.009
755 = 1.343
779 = 1.18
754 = 1.333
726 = 1.257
